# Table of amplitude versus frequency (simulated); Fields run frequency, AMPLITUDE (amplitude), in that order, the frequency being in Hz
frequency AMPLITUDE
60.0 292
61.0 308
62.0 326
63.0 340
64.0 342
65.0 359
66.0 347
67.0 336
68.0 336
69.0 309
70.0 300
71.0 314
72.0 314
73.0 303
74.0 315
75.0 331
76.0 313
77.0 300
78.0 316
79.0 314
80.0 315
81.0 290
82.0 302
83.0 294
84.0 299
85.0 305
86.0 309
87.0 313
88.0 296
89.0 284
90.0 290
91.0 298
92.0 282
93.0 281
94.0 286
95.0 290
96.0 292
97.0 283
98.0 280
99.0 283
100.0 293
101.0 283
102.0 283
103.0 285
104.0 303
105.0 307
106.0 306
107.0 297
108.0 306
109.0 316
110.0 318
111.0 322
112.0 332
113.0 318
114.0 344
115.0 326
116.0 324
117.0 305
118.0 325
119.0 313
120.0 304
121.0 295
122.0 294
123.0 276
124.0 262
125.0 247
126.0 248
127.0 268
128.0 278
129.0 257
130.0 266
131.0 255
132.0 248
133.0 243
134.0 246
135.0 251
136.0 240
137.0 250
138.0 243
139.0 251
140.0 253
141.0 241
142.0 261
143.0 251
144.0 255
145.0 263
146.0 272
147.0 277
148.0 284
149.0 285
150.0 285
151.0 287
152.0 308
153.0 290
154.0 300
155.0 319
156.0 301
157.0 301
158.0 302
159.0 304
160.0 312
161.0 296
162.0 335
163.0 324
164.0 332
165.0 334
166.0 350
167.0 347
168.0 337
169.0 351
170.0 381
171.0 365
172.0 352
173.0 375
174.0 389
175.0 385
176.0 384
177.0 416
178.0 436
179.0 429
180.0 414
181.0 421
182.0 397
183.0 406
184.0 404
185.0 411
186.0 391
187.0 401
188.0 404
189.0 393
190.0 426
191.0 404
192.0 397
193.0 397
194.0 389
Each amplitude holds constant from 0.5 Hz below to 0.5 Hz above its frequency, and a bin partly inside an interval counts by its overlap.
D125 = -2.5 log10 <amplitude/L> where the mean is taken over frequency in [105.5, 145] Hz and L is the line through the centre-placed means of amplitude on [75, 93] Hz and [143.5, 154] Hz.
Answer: 0.03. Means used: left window 301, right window 282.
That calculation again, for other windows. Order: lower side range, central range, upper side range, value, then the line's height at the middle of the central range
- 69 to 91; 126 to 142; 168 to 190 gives 0.37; 354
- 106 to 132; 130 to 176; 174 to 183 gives 0.21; 360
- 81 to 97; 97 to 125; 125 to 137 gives -0.11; 273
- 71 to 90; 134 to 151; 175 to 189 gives 0.38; 368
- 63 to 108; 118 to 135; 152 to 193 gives 0.23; 333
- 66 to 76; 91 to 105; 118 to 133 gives 0.03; 296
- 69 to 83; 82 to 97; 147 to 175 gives 0.06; 312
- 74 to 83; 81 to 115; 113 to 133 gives 0.00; 299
